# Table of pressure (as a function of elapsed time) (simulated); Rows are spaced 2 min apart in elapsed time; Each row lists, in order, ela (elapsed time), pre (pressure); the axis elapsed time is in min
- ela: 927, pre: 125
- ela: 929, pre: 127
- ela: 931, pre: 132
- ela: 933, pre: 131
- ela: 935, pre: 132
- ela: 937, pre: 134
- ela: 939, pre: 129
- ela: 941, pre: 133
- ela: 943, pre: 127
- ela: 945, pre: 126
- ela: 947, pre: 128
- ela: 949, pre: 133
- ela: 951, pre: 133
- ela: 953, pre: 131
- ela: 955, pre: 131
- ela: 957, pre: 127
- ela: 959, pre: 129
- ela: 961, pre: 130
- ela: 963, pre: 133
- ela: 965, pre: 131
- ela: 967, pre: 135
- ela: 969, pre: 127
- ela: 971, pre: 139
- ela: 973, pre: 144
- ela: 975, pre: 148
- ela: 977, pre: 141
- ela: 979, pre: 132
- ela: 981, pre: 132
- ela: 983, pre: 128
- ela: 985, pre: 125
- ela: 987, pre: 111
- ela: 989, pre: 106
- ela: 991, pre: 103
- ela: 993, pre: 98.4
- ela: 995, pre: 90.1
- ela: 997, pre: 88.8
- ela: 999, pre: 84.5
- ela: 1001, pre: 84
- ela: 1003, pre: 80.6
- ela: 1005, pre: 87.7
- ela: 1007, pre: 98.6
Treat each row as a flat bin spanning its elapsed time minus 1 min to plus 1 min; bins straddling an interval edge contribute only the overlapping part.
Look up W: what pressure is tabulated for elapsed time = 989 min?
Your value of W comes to 106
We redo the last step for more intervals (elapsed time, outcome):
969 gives 127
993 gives 98.4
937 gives 134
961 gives 130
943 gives 127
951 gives 133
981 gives 132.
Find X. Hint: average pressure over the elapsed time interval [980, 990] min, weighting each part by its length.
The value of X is 120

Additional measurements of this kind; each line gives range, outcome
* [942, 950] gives 128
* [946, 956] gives 131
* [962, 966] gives 132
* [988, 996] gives 99.4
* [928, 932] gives 130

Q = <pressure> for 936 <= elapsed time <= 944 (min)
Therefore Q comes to 131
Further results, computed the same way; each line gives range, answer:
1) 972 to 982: 139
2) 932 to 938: 132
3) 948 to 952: 133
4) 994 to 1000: 87.8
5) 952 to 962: 130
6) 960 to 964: 132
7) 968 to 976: 140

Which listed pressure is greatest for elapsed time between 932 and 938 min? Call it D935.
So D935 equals 134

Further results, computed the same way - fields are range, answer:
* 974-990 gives 148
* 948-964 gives 133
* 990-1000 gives 103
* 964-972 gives 139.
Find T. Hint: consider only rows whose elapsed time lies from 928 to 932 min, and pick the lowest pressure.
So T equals 127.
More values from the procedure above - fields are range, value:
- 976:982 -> 132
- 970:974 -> 139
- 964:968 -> 131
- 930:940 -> 129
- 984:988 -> 111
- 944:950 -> 126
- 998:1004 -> 80.6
